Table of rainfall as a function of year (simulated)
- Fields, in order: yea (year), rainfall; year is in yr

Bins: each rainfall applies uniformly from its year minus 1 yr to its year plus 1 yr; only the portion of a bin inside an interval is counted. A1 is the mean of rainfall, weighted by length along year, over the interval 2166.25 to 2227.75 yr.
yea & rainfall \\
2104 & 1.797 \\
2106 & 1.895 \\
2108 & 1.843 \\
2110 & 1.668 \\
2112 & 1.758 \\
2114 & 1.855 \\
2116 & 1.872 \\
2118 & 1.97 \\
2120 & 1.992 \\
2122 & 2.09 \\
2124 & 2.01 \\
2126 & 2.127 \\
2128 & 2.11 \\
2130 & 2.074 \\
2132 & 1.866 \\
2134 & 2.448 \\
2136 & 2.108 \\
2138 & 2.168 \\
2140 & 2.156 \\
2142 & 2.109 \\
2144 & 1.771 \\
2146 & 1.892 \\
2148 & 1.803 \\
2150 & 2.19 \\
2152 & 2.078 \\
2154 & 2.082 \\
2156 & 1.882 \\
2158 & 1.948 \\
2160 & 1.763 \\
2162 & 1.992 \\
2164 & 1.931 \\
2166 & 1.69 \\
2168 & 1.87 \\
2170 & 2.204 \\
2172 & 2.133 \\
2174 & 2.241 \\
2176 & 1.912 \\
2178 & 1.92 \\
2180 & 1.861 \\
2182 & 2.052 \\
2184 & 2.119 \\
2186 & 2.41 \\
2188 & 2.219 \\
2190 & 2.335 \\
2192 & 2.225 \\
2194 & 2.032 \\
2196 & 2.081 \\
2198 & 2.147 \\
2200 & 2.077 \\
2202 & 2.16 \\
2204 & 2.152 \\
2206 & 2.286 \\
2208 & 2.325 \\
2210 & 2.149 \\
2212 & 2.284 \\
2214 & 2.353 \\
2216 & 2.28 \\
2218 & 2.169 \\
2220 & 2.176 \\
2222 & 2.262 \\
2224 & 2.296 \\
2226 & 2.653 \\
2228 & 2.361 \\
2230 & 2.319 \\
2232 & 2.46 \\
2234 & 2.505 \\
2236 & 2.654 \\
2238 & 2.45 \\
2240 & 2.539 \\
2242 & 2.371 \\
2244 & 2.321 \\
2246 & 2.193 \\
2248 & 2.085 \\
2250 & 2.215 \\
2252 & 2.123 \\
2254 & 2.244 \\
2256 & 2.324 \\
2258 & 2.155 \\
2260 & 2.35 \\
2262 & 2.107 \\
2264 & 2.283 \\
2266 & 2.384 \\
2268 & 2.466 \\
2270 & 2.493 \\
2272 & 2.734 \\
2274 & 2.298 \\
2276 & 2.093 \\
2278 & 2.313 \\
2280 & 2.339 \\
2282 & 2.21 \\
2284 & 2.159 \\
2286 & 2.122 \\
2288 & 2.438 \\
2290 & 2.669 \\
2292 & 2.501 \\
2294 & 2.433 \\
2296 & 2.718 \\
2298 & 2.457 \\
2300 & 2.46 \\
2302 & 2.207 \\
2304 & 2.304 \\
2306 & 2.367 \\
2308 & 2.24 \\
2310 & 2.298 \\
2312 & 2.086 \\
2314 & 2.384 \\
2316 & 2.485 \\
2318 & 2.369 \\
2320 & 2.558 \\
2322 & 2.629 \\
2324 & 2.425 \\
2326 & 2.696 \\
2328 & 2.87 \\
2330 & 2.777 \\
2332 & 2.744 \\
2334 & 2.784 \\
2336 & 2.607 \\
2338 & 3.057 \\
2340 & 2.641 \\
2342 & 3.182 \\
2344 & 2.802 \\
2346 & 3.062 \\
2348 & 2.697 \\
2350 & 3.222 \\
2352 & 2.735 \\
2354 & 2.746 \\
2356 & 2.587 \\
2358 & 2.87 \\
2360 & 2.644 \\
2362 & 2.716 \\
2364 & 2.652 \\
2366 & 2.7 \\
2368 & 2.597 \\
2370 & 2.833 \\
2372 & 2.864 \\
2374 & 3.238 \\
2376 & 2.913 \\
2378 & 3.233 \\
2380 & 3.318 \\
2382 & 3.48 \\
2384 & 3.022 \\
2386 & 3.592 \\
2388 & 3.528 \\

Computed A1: 2.18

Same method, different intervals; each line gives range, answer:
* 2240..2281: 2.3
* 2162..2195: 2.07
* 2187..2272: 2.29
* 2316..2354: 2.76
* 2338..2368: 2.81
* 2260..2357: 2.52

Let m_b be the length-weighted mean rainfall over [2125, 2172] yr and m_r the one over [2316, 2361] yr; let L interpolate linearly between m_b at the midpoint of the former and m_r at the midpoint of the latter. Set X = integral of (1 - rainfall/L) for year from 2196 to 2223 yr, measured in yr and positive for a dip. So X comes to 0.5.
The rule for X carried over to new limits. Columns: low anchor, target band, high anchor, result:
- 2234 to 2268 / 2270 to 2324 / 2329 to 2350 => 4.3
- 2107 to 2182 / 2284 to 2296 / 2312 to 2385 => 0.6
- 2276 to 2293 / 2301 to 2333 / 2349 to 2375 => 0.8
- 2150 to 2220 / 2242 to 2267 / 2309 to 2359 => 1.5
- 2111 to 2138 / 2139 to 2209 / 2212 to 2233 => 3.9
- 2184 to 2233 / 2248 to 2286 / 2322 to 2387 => 3.4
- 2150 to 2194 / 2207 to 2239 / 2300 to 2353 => -1.7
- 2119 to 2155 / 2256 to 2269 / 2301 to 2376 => 0.8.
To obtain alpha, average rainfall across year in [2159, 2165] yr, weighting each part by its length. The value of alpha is 1.9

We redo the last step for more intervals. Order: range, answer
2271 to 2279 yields 2.36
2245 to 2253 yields 2.15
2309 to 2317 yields 2.31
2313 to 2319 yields 2.41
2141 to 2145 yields 1.94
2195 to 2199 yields 2.11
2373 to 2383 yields 3.24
